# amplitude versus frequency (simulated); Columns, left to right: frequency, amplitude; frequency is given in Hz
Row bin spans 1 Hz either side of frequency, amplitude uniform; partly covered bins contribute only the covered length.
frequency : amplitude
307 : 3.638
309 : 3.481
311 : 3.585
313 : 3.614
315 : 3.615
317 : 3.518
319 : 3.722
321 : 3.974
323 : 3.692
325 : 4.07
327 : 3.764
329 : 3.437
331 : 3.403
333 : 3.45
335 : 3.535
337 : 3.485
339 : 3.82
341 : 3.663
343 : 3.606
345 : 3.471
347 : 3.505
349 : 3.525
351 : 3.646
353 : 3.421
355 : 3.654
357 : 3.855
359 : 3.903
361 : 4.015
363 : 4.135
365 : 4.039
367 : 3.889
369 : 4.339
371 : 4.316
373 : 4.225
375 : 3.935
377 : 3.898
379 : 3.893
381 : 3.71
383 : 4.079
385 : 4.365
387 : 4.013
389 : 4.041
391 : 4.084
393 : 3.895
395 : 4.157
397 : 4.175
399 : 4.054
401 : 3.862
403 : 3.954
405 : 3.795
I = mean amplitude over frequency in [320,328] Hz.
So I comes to 3.88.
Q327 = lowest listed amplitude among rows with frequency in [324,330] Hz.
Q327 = 3.437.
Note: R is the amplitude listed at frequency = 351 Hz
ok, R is 3.646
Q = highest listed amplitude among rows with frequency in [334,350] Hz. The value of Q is 3.82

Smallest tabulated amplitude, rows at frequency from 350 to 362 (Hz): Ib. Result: 3.421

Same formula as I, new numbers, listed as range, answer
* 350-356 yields 3.57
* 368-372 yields 4.33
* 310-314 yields 3.6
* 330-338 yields 3.47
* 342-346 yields 3.54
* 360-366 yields 4.06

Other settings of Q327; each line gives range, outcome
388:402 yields 3.862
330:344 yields 3.403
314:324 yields 3.518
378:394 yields 3.71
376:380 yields 3.893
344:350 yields 3.471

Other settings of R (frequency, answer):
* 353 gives 3.421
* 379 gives 3.893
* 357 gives 3.855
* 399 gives 4.054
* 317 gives 3.518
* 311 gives 3.585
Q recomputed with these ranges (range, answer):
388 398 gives 4.175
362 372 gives 4.339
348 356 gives 3.654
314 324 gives 3.974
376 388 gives 4.365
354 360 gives 3.903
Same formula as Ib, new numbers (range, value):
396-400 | 4.054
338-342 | 3.663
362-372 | 3.889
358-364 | 3.903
